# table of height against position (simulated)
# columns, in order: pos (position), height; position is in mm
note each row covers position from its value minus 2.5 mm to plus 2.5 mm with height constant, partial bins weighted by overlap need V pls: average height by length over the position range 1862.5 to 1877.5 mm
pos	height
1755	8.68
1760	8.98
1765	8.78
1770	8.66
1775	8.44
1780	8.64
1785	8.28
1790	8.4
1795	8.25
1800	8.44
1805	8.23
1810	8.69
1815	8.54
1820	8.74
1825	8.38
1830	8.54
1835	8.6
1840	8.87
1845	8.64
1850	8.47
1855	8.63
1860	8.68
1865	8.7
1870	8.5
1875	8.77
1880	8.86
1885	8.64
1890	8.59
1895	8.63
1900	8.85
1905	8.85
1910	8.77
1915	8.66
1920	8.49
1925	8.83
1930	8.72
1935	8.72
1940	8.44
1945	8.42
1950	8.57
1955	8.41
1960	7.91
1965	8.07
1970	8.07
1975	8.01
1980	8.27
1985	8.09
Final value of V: 8.66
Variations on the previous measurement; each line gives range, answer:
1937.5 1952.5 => 8.48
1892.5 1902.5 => 8.74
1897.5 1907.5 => 8.85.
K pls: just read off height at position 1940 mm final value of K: 8.44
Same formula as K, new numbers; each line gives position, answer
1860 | 8.68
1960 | 7.91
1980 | 8.27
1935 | 8.72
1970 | 8.07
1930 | 8.72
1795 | 8.25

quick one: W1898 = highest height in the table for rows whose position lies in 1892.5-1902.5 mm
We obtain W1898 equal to 8.85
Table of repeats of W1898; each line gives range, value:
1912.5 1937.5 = 8.83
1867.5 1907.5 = 8.86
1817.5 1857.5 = 8.87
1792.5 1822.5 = 8.74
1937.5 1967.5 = 8.57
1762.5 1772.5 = 8.78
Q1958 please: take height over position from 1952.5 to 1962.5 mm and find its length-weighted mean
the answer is 8.16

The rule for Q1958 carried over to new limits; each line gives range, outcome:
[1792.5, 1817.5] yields 8.43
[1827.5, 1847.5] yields 8.66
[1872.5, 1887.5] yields 8.76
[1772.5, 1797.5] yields 8.4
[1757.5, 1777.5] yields 8.71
